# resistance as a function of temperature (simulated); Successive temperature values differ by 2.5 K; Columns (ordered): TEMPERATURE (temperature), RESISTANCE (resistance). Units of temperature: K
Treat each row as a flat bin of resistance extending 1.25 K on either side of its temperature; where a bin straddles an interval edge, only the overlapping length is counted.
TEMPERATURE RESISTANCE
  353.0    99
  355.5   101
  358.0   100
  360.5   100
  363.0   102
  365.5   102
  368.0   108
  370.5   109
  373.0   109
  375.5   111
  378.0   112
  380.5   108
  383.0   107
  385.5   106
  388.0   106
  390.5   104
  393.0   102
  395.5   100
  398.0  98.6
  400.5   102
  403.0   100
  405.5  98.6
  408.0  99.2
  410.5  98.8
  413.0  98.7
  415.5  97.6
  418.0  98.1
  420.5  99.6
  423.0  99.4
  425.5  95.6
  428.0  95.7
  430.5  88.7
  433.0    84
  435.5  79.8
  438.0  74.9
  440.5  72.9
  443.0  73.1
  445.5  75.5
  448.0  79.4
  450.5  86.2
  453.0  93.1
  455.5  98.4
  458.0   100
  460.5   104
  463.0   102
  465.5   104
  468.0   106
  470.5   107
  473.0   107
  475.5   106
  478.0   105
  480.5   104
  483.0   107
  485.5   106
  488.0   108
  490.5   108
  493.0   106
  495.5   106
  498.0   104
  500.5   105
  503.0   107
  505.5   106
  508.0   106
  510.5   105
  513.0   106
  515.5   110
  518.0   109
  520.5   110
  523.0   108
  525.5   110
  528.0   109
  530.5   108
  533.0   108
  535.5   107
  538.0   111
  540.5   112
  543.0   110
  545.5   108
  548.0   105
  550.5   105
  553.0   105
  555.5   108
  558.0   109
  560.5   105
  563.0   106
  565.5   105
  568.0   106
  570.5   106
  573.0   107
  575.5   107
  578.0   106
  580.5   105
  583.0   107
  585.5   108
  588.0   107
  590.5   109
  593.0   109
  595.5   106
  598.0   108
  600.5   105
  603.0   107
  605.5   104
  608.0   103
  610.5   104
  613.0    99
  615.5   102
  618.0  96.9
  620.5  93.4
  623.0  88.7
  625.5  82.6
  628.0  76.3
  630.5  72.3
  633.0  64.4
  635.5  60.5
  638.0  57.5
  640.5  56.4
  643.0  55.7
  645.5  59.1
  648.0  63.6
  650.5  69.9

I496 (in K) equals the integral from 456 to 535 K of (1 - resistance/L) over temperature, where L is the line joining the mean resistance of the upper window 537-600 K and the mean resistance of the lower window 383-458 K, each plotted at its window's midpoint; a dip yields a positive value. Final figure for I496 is -4.6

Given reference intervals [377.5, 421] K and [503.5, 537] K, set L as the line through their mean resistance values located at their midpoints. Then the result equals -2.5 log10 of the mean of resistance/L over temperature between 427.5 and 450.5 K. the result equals 0.28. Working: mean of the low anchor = 102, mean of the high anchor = 108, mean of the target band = 80.3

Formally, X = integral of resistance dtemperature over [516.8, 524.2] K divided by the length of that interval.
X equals 109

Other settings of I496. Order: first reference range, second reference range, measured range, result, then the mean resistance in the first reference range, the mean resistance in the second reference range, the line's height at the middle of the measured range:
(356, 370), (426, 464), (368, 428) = -4.03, 103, 87.2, 96.1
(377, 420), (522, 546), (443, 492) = 2.80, 102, 109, 106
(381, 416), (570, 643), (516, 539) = -2.81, 102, 94.3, 97.1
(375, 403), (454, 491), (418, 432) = 1.19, 105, 105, 105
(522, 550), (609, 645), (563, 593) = -3.75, 109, 79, 95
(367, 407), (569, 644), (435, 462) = 4.34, 105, 94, 102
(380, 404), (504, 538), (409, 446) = 5.43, 103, 108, 105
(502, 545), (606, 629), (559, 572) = -0.45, 108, 94.5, 102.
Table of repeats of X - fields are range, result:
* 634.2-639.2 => 59.1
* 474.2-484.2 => 106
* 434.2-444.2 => 75.2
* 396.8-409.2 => 99.7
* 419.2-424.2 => 99.5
